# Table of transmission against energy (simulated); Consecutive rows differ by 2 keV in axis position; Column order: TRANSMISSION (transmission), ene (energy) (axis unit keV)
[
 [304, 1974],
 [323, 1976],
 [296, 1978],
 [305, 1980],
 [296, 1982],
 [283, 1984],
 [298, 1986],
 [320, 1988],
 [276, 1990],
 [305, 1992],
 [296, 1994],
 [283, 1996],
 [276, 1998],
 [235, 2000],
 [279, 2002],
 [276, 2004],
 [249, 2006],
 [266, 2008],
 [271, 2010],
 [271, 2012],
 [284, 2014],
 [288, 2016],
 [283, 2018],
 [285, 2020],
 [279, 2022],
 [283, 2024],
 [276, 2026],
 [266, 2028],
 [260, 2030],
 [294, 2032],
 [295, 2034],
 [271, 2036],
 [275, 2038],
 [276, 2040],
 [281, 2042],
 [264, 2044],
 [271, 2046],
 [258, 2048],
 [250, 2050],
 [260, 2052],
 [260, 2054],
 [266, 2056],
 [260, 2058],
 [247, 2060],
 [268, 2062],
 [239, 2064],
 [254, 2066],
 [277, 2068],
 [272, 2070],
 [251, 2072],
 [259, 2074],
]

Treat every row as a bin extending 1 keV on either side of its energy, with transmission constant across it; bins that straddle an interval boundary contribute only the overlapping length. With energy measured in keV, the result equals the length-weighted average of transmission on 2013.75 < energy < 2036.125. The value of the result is 281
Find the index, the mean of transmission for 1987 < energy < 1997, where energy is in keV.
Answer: 296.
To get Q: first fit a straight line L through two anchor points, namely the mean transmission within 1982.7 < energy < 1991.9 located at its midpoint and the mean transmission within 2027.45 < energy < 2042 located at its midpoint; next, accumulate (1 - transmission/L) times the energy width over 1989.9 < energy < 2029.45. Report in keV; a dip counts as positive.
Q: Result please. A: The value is 1.47 keV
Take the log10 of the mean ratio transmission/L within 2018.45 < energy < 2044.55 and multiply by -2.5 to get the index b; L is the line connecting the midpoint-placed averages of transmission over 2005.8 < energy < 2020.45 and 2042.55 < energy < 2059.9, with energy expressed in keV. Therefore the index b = -0.04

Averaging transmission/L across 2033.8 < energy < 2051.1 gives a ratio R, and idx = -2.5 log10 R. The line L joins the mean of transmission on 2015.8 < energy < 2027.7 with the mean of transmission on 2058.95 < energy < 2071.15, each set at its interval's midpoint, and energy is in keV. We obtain 0.00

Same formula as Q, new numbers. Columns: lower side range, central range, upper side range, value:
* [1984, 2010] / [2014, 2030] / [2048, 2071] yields -0.44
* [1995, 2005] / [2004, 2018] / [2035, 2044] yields -0.08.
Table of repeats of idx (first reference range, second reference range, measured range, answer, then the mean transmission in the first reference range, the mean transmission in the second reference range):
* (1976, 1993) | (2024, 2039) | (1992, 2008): 0.075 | 299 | 277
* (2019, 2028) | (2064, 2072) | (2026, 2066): 0.017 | 279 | 262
